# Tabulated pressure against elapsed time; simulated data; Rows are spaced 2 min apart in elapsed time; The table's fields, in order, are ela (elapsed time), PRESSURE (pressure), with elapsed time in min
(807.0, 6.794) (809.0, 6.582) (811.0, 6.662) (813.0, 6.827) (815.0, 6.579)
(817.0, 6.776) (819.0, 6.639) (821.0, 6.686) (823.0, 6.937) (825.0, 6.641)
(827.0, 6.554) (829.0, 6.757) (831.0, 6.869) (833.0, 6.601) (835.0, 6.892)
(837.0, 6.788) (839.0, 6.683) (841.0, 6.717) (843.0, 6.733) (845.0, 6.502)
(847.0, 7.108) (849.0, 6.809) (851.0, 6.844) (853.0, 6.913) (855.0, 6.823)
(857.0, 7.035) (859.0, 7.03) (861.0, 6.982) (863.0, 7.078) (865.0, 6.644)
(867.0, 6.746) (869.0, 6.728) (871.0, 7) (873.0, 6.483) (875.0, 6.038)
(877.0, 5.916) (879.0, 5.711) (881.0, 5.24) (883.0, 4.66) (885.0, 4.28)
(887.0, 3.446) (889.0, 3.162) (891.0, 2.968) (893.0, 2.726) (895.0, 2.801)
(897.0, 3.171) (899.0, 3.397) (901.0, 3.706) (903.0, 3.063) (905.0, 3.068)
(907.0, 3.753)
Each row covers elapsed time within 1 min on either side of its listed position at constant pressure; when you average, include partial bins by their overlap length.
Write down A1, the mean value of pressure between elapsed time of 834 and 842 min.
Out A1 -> 6.77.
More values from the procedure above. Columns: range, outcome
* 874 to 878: 5.98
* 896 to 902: 3.42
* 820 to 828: 6.7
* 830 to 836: 6.79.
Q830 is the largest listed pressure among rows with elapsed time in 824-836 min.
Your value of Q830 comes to 6.892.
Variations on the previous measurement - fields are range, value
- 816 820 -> 6.776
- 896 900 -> 3.397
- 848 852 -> 6.844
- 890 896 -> 2.968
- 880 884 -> 5.24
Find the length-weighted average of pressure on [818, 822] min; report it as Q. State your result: 6.66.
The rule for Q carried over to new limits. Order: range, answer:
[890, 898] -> 2.92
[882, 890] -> 3.89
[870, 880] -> 6.23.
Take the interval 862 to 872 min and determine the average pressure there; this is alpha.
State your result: 6.84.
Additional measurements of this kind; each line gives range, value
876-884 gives 5.38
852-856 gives 6.87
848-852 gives 6.83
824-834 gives 6.68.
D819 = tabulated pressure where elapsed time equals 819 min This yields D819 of 6.639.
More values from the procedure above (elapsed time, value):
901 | 3.706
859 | 7.03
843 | 6.733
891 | 2.968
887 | 3.446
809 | 6.582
